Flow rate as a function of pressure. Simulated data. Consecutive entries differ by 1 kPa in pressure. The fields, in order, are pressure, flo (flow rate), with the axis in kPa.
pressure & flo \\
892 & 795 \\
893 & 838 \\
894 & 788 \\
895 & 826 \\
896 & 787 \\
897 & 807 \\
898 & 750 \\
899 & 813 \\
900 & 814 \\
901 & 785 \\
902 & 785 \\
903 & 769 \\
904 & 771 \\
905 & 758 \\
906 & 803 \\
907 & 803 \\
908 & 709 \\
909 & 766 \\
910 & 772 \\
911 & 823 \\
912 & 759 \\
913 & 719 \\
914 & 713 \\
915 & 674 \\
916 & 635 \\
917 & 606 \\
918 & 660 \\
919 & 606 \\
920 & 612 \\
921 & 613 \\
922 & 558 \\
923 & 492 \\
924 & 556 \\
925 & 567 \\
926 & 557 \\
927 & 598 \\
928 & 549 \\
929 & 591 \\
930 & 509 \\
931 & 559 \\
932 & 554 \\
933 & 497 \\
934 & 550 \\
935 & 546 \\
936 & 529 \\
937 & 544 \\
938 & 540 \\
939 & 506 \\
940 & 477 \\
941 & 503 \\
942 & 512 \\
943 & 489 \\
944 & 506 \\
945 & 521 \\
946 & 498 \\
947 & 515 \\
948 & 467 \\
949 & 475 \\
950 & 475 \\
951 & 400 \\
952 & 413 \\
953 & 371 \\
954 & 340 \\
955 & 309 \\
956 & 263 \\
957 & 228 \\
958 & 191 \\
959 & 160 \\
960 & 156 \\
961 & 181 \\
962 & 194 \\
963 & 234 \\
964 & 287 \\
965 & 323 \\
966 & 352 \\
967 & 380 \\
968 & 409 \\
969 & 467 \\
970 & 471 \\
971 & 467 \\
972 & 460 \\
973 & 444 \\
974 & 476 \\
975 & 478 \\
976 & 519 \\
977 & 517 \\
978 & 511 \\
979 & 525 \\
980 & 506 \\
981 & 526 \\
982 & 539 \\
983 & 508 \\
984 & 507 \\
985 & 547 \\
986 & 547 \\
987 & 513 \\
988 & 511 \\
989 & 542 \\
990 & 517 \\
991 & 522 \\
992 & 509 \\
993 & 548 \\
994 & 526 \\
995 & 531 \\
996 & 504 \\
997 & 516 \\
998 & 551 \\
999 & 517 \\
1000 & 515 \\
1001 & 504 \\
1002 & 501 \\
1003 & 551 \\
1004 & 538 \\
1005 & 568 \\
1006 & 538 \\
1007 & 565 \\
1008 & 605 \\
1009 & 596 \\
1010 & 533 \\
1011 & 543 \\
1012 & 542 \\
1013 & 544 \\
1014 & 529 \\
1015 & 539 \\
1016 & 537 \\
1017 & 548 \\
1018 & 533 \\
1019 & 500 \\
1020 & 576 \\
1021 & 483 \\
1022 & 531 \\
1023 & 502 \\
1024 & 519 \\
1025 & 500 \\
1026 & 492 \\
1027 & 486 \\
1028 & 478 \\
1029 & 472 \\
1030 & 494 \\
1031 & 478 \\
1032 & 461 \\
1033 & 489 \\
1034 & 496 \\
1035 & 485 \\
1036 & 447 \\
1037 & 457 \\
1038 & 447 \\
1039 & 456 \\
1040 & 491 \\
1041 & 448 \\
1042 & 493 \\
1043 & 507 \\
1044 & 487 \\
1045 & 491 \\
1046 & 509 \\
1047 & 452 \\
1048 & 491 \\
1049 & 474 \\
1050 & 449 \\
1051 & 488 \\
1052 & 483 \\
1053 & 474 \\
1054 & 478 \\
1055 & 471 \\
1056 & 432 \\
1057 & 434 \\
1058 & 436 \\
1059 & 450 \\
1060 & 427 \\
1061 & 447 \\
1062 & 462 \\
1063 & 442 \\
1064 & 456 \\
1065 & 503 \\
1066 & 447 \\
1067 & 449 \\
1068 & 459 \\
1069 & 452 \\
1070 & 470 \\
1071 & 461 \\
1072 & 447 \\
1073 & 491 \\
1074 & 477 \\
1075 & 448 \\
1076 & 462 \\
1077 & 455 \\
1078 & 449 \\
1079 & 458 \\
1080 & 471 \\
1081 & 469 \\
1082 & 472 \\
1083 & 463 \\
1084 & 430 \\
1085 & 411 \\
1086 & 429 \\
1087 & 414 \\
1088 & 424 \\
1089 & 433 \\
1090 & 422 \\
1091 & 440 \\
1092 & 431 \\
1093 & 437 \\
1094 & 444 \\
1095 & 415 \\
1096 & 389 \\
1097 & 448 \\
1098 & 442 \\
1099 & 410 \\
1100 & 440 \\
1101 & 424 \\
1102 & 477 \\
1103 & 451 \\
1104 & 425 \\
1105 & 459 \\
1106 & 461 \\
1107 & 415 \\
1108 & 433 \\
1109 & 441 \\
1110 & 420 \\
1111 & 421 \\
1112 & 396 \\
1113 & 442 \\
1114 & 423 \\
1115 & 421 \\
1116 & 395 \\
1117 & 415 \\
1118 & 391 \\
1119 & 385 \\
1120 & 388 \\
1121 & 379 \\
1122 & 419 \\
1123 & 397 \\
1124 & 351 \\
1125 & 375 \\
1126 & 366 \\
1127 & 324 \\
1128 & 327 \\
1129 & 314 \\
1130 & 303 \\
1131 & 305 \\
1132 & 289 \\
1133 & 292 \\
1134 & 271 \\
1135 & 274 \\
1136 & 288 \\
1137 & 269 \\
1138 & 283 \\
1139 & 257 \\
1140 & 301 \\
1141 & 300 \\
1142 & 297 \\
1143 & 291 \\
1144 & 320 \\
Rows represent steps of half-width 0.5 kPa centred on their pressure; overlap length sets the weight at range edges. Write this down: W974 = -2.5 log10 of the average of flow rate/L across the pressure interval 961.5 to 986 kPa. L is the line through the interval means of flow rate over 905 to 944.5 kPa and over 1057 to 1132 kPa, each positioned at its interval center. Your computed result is 0.23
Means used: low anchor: 606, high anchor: 425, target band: 446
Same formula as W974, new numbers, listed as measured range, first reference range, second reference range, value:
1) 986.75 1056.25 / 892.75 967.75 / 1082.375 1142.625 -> -0.08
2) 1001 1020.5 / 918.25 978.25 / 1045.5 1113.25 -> -0.21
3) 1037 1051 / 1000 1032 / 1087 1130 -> 0.03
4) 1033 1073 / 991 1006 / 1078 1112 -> 0.02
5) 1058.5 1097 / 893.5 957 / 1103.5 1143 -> -0.08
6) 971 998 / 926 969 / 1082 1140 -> -0.23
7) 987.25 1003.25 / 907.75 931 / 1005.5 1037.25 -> 0.05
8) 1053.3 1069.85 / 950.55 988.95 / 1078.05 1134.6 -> -0.12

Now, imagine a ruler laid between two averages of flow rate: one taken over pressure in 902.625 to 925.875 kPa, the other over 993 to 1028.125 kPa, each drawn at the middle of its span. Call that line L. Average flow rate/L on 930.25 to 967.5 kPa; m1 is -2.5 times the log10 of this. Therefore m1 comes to 0.48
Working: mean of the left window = 682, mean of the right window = 531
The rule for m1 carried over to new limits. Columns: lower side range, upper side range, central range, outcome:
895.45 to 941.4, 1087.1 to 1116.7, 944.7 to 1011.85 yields 0.25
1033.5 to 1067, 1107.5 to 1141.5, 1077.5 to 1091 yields -0.07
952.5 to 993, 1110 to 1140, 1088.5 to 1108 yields -0.20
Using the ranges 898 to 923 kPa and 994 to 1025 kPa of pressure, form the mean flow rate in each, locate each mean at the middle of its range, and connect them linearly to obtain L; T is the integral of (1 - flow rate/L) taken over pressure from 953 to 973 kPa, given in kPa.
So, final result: 9.8 kPa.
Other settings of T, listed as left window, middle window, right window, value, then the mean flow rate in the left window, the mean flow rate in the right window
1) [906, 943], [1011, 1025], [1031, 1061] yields -0.8 kPa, 606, 469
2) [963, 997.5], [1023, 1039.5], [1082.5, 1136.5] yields -1.1 kPa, 482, 398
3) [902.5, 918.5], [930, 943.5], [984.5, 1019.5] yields 3.1 kPa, 734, 535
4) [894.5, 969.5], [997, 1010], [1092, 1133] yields -1.5 kPa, 544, 400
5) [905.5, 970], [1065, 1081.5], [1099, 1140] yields -2.2 kPa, 502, 375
